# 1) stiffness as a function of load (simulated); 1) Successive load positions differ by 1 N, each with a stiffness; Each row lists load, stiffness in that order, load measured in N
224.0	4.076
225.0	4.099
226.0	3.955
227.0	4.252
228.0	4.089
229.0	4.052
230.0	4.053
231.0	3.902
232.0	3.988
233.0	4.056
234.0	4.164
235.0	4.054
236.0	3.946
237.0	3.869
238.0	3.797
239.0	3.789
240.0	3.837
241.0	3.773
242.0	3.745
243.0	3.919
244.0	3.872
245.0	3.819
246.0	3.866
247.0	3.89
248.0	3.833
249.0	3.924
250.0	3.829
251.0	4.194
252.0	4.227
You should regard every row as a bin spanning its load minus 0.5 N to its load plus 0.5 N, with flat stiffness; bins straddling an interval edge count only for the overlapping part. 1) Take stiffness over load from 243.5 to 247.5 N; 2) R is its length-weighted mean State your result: 3.86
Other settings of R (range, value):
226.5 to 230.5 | 4.11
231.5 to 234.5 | 4.07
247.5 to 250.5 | 3.86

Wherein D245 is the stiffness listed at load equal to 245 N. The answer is 3.819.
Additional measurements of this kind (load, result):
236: 3.946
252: 4.227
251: 4.194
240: 3.837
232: 3.988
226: 3.955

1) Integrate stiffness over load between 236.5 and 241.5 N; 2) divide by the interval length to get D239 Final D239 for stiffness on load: 3.81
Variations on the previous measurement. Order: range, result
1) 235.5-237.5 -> 3.91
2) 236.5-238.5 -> 3.83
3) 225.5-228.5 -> 4.1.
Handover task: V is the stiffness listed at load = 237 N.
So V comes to 3.869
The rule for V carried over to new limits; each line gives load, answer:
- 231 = 3.902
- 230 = 4.053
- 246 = 3.866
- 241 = 3.773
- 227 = 4.252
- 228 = 4.089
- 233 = 4.056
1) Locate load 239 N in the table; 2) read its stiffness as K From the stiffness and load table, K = 3.789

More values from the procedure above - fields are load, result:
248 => 3.833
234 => 4.164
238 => 3.797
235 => 4.054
